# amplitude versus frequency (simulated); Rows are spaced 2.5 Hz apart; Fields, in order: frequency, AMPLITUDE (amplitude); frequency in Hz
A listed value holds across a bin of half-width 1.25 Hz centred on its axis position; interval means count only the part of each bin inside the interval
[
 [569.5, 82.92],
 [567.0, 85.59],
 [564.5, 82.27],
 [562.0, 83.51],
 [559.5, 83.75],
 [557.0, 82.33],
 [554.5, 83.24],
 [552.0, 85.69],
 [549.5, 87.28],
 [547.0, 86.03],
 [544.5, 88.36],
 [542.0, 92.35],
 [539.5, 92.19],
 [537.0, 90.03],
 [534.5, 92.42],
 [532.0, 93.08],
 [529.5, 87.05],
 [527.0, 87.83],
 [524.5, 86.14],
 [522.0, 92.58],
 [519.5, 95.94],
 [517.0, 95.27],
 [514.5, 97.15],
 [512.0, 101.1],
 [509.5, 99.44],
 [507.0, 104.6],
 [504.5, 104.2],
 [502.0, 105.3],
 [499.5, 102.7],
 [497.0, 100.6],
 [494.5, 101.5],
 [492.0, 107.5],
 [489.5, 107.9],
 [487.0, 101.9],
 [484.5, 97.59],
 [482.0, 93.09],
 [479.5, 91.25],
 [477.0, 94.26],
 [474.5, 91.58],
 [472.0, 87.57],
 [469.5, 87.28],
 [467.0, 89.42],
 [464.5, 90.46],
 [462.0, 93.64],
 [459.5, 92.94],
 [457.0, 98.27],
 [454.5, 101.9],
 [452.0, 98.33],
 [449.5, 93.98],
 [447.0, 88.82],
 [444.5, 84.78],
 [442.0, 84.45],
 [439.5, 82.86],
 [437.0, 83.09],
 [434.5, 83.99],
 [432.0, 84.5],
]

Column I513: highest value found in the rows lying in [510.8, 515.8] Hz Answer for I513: 101.1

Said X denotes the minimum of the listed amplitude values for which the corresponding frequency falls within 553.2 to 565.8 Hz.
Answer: 82.27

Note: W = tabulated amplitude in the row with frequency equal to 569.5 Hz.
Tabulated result 82.92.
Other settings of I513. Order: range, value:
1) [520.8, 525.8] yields 92.58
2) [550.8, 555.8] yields 85.69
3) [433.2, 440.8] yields 83.99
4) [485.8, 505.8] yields 107.9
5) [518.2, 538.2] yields 95.94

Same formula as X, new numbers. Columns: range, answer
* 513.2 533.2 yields 86.14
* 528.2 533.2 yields 87.05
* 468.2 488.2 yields 87.28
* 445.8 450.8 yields 88.82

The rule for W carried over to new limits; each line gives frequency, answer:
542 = 92.35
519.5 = 95.94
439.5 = 82.86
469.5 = 87.28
